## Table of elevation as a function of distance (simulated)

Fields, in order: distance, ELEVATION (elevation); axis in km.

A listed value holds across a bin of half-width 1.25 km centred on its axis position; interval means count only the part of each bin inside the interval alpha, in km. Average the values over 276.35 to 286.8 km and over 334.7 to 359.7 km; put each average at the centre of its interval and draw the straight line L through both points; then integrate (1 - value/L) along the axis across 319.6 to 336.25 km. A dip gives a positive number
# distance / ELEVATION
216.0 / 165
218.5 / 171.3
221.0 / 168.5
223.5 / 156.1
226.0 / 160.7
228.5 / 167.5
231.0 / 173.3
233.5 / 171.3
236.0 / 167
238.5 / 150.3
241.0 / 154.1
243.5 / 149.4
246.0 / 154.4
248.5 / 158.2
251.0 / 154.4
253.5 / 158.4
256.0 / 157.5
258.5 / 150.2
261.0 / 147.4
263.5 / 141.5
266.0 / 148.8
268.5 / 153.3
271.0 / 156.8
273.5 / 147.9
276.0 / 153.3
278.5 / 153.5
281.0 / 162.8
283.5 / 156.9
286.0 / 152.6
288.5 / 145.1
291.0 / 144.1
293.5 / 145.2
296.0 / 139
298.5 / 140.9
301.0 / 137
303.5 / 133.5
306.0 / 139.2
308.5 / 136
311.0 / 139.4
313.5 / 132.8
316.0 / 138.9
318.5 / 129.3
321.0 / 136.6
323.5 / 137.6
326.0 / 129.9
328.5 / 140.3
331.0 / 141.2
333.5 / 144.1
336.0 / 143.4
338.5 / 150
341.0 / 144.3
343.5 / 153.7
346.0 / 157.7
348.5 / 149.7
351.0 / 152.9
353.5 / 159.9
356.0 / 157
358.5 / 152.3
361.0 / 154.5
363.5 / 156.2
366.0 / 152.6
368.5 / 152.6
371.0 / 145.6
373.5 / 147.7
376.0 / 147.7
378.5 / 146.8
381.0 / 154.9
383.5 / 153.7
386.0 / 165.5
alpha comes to 1.6 km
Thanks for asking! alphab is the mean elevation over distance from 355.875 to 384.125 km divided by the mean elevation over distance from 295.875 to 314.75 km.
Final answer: 1.1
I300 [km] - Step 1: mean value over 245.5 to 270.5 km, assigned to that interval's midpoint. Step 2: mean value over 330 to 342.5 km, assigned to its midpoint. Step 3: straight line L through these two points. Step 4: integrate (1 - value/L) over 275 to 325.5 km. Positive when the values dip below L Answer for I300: 2.0 km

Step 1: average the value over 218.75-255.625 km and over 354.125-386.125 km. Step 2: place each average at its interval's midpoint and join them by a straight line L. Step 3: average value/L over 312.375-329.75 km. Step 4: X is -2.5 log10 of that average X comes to 0.15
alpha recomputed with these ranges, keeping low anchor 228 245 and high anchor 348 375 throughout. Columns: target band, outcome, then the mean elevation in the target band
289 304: 1.6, 141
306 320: 1.8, 136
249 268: 1.0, 152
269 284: 0.3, 155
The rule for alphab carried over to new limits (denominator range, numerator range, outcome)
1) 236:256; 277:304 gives 0.95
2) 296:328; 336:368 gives 1.12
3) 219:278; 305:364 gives 0.92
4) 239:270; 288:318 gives 0.91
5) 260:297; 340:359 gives 1.02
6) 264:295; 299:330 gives 0.90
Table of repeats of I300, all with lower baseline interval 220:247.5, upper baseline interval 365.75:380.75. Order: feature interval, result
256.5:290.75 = 1.3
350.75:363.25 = -0.4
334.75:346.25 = 0.2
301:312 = 1.3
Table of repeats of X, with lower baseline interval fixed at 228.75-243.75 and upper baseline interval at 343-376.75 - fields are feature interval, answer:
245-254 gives 0.03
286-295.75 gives 0.09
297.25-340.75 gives 0.13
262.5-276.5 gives 0.07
